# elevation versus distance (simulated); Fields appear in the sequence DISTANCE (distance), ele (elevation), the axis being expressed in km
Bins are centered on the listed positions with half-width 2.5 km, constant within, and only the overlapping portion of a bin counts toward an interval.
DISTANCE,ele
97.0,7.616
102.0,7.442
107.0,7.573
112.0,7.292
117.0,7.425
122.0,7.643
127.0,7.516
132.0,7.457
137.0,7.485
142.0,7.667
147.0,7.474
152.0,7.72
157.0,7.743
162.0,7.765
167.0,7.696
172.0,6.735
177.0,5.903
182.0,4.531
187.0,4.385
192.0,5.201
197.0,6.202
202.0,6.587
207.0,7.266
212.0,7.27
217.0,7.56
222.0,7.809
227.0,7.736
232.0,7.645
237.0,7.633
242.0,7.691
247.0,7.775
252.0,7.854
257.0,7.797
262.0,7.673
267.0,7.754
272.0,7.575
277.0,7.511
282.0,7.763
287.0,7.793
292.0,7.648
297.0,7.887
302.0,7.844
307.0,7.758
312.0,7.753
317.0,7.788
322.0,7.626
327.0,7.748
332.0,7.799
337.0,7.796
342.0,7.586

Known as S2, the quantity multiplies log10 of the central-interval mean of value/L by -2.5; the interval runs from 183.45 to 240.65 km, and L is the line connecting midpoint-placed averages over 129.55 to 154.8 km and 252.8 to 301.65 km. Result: 0.12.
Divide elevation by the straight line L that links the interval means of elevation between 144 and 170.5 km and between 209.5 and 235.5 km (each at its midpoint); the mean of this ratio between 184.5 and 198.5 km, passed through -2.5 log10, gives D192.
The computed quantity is 0.416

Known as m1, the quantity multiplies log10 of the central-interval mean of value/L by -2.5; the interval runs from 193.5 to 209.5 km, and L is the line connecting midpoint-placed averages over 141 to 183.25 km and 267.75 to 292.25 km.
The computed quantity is 0.11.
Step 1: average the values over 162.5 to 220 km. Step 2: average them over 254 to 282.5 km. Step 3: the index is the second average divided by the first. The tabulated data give 1.2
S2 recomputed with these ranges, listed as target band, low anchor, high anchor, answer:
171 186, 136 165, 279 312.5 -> 0.36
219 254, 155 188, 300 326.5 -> -0.10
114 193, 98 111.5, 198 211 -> 0.04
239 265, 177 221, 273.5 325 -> -0.11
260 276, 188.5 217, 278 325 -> -0.05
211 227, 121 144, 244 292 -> 0.01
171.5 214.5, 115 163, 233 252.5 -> 0.27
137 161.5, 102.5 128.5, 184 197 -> -0.20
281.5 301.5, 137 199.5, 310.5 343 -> -0.04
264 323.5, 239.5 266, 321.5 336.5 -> 0.00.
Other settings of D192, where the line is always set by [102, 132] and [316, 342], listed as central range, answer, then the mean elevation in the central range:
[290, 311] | -0.01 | 7.79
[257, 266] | -0.01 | 7.72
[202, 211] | 0.08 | 7.08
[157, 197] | 0.22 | 6.15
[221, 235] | -0.01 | 7.72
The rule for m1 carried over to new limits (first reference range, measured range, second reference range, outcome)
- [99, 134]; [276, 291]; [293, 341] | 0.00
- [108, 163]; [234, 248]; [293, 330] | 0.00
